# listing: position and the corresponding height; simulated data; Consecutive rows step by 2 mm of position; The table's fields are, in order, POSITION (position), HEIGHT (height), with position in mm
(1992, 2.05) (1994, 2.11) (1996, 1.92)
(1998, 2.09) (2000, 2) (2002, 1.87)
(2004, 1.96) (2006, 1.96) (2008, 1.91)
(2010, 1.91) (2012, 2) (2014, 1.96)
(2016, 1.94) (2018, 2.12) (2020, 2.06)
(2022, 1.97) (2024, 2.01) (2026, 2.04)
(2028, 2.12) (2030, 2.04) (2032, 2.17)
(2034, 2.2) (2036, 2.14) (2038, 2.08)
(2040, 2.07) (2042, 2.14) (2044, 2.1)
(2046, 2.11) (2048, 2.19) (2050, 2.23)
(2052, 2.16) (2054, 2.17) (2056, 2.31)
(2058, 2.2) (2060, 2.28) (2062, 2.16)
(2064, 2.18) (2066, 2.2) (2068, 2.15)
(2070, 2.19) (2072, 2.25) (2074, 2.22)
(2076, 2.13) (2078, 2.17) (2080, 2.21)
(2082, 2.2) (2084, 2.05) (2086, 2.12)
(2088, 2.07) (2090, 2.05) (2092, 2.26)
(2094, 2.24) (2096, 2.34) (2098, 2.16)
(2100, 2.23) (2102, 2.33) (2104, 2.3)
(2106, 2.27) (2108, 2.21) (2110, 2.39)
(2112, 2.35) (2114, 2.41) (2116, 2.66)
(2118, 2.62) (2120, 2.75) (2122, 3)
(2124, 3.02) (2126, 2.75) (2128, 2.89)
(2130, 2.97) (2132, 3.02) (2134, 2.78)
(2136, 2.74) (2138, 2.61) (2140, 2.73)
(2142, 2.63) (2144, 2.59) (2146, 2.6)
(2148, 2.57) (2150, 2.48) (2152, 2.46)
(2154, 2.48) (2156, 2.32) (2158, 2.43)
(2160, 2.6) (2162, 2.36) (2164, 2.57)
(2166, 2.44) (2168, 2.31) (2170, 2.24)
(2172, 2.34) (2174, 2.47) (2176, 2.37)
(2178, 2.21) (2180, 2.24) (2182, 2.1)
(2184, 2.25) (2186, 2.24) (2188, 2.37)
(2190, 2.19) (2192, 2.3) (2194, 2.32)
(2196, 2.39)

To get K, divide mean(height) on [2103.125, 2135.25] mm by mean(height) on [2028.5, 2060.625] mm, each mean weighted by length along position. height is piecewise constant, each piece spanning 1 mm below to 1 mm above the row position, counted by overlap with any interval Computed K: 1.2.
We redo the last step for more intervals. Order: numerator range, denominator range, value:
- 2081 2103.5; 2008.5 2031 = 1.09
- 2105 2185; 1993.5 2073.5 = 1.21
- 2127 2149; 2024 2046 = 1.30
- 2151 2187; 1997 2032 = 1.18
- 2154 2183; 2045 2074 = 1.07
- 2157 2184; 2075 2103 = 1.08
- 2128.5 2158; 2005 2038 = 1.30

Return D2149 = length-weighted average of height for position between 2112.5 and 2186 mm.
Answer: 2.55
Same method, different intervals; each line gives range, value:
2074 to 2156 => 2.47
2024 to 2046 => 2.11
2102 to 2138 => 2.64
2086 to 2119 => 2.3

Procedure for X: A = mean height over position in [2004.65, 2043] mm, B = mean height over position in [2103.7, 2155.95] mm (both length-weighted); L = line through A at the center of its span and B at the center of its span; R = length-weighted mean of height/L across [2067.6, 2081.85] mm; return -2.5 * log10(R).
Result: 0.06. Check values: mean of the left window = 2.04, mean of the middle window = 2.19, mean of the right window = 2.62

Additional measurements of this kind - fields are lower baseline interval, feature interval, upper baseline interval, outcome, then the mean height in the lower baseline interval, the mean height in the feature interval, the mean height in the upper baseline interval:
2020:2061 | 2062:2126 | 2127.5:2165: 0.03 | 2.13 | 2.32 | 2.62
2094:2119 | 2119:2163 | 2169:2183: -0.15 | 2.35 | 2.67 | 2.28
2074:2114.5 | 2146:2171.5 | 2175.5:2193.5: -0.09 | 2.22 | 2.44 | 2.25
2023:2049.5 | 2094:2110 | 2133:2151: 0.08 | 2.11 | 2.27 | 2.64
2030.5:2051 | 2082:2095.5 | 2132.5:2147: 0.12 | 2.14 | 2.14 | 2.68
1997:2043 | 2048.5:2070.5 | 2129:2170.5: 0.00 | 2.03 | 2.2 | 2.57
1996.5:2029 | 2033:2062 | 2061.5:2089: -0.04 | 1.99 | 2.17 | 2.16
